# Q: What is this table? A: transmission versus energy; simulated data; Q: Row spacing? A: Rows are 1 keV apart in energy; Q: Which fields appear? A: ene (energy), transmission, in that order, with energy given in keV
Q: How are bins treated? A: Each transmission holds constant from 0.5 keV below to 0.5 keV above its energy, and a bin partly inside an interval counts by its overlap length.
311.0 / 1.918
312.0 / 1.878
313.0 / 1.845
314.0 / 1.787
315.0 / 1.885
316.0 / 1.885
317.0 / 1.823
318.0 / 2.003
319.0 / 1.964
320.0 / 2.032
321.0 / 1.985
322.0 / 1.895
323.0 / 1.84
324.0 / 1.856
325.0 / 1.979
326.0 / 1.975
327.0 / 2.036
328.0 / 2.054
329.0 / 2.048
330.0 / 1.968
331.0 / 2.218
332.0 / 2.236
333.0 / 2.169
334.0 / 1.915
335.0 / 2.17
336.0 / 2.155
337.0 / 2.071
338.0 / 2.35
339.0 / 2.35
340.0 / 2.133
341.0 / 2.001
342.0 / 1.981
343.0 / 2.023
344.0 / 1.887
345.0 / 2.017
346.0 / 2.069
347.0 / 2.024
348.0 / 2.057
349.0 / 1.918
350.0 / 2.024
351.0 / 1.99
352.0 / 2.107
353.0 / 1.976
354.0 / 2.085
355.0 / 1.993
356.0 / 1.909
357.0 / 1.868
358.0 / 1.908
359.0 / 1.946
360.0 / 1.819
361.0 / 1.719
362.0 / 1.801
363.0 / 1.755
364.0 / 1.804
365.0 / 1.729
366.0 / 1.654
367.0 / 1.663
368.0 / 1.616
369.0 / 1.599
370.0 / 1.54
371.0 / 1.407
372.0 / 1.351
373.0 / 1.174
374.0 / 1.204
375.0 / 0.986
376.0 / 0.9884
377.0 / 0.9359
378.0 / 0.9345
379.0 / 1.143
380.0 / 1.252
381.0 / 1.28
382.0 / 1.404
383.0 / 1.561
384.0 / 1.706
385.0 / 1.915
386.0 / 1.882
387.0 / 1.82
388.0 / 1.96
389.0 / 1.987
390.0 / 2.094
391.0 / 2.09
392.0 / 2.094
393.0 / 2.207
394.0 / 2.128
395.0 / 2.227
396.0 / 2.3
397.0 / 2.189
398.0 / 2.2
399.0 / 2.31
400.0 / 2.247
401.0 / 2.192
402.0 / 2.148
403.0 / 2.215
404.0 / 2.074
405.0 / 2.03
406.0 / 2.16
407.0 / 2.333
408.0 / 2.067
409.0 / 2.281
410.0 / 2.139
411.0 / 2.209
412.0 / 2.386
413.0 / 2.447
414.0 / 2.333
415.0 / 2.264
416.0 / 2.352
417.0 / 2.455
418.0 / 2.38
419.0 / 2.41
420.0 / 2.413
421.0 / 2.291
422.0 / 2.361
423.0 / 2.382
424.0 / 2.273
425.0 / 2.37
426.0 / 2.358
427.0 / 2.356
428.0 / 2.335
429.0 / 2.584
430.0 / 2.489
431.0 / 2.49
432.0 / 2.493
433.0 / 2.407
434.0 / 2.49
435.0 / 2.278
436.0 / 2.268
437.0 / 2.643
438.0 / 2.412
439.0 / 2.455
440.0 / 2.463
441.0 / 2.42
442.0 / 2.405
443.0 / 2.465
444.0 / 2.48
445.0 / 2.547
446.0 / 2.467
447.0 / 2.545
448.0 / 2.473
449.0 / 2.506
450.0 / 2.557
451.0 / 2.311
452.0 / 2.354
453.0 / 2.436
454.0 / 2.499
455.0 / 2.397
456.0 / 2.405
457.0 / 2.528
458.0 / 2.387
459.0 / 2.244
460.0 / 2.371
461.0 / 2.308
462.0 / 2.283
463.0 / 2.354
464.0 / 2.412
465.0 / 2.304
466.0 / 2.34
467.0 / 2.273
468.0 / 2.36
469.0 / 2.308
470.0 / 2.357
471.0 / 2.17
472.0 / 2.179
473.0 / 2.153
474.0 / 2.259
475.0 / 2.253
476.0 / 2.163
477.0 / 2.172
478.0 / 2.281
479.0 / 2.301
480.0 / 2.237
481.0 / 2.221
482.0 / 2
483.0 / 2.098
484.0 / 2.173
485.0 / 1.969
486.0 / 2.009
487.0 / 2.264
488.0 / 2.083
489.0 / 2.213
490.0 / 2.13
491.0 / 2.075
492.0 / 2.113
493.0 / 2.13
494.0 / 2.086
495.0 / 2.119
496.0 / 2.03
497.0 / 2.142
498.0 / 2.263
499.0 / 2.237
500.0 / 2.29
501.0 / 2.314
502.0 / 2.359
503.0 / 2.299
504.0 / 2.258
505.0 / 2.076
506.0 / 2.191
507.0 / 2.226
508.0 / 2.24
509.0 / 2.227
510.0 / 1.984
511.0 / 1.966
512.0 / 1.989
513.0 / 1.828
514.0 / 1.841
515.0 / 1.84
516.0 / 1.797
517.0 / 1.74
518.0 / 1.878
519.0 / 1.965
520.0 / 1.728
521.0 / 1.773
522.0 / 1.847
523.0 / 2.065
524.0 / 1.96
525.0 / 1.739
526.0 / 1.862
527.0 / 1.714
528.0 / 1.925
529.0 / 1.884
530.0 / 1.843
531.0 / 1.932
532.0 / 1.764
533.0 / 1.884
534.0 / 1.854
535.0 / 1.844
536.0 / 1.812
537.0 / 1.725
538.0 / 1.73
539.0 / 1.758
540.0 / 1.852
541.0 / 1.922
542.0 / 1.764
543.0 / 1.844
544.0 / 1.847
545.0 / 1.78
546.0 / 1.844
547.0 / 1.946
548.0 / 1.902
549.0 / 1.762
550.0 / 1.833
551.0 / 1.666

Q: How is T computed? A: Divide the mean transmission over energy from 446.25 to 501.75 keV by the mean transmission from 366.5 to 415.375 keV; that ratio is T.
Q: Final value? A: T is 1.2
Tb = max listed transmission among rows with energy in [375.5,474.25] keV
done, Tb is 2.643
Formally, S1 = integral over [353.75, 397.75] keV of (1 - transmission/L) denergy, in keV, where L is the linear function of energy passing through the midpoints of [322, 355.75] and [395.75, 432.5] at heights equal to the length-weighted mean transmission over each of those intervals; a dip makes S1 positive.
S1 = 9.7 keV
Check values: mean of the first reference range 2.05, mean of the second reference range 2.31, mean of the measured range 1.7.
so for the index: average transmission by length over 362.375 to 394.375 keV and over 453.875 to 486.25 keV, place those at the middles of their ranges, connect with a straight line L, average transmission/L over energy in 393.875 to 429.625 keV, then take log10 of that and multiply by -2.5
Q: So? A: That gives -0.24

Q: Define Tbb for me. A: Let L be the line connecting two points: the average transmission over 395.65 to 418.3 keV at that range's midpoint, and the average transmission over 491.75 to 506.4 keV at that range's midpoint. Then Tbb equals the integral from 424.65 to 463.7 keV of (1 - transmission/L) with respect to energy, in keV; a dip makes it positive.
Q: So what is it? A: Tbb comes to -3.5 keV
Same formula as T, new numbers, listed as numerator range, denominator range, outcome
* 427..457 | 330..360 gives 1.20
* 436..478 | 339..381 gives 1.39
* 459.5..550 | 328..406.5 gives 1.09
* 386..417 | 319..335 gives 1.08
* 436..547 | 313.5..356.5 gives 1.06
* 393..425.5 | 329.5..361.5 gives 1.11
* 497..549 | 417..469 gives 0.81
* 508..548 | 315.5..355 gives 0.92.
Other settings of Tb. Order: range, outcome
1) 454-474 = 2.528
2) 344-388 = 2.107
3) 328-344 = 2.35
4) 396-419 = 2.455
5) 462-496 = 2.412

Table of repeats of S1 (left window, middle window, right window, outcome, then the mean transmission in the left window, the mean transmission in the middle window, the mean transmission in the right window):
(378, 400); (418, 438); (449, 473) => -2.5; 1.88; 2.4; 2.35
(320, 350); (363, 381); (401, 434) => 6.7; 2.05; 1.36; 2.32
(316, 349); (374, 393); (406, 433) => 5.6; 2.04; 1.57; 2.35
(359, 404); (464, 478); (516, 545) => -3.6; 1.74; 2.26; 1.84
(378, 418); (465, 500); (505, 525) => -3.7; 2.04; 2.18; 1.95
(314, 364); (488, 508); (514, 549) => -3.4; 1.99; 2.19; 1.84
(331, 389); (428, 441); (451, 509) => -2.4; 1.78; 2.45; 2.24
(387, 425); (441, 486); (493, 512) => -2.5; 2.23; 2.32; 2.18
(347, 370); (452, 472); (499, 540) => -4.5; 1.86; 2.35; 1.95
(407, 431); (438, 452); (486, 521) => -1.2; 2.35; 2.46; 2.08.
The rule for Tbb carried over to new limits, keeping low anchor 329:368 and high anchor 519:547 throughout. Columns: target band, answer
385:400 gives -1.2 keV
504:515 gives -1.2 keV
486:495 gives -1.2 keV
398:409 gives -1.4 keV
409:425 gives -3.4 keV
